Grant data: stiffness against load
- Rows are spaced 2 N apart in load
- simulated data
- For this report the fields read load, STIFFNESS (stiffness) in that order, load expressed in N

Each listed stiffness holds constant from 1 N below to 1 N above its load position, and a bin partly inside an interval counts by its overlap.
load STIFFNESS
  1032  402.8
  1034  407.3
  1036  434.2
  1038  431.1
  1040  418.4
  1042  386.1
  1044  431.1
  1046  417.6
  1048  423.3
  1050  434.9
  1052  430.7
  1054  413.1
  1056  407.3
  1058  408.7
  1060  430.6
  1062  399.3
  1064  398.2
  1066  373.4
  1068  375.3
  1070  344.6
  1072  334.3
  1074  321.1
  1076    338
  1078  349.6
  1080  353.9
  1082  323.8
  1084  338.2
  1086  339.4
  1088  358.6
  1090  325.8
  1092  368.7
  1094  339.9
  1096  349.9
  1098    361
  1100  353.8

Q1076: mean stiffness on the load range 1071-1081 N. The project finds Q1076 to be 339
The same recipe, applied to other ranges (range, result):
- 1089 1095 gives 345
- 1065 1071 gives 364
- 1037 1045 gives 417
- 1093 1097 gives 345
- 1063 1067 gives 386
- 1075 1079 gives 344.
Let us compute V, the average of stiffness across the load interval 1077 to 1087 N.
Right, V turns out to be 341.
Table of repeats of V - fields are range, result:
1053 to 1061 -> 415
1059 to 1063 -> 415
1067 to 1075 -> 344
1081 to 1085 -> 331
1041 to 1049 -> 415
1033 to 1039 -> 424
